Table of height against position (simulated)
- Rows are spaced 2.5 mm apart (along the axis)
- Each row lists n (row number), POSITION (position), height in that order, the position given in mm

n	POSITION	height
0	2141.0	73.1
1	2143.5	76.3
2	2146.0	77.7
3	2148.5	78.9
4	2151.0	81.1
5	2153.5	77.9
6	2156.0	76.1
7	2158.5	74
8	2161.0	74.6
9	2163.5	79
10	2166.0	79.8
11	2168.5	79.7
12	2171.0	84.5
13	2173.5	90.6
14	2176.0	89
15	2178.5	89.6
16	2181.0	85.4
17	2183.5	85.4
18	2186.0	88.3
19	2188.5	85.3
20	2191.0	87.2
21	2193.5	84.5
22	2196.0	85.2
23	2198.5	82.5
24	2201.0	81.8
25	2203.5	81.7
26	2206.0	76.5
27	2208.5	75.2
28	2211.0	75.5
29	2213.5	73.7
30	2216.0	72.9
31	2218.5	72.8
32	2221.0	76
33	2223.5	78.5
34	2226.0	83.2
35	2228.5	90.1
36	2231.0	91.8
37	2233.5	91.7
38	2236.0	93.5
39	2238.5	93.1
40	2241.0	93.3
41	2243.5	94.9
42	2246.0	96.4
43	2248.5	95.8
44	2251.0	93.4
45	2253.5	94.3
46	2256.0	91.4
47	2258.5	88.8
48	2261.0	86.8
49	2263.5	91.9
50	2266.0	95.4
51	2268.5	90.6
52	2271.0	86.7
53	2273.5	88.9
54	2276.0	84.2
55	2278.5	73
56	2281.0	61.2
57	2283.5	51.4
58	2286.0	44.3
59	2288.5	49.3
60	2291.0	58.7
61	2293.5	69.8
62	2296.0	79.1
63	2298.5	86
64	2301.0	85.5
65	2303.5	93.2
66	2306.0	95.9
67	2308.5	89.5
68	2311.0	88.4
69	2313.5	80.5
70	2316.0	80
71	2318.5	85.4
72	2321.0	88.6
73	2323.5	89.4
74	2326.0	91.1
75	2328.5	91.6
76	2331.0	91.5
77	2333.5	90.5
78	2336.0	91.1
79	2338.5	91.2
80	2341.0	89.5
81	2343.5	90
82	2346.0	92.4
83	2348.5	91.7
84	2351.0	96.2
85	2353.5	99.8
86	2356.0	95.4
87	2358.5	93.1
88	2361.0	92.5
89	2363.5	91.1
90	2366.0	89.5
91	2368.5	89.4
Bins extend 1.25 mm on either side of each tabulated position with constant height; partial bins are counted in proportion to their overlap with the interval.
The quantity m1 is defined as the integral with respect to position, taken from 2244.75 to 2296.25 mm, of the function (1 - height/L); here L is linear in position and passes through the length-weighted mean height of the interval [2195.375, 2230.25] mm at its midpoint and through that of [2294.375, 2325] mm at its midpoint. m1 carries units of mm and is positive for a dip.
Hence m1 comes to 2.3 mm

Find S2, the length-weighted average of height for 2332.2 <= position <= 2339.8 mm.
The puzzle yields 90.9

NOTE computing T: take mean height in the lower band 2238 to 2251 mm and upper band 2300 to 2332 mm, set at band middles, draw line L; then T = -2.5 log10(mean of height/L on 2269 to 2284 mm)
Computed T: 0.204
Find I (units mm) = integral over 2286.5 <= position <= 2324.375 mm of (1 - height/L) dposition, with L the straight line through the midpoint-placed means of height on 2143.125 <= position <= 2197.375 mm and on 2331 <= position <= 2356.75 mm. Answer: 4.2 mm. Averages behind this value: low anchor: 82.4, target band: 80.5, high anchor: 92.7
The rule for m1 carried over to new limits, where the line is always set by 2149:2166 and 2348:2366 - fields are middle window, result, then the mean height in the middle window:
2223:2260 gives -3.1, 91.6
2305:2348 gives 1.1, 89.2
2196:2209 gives 0.1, 80.3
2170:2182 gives -1.4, 87.9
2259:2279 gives -0.3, 87.8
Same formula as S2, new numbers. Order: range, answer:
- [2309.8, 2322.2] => 84.5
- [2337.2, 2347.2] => 90.8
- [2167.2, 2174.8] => 84.9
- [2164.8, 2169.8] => 79.8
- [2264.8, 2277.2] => 89.2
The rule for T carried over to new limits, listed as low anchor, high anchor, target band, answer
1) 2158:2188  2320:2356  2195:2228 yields 0.10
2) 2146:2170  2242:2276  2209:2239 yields 0.06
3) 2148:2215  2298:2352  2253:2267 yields -0.06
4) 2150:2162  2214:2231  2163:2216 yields -0.06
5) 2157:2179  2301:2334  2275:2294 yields 0.39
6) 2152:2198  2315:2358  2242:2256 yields -0.09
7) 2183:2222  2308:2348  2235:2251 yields -0.14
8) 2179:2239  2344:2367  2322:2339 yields 0.01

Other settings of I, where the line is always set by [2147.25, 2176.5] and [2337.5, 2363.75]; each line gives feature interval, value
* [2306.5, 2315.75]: 0.4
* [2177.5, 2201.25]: -1.0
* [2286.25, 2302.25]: 3.5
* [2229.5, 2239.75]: -0.9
